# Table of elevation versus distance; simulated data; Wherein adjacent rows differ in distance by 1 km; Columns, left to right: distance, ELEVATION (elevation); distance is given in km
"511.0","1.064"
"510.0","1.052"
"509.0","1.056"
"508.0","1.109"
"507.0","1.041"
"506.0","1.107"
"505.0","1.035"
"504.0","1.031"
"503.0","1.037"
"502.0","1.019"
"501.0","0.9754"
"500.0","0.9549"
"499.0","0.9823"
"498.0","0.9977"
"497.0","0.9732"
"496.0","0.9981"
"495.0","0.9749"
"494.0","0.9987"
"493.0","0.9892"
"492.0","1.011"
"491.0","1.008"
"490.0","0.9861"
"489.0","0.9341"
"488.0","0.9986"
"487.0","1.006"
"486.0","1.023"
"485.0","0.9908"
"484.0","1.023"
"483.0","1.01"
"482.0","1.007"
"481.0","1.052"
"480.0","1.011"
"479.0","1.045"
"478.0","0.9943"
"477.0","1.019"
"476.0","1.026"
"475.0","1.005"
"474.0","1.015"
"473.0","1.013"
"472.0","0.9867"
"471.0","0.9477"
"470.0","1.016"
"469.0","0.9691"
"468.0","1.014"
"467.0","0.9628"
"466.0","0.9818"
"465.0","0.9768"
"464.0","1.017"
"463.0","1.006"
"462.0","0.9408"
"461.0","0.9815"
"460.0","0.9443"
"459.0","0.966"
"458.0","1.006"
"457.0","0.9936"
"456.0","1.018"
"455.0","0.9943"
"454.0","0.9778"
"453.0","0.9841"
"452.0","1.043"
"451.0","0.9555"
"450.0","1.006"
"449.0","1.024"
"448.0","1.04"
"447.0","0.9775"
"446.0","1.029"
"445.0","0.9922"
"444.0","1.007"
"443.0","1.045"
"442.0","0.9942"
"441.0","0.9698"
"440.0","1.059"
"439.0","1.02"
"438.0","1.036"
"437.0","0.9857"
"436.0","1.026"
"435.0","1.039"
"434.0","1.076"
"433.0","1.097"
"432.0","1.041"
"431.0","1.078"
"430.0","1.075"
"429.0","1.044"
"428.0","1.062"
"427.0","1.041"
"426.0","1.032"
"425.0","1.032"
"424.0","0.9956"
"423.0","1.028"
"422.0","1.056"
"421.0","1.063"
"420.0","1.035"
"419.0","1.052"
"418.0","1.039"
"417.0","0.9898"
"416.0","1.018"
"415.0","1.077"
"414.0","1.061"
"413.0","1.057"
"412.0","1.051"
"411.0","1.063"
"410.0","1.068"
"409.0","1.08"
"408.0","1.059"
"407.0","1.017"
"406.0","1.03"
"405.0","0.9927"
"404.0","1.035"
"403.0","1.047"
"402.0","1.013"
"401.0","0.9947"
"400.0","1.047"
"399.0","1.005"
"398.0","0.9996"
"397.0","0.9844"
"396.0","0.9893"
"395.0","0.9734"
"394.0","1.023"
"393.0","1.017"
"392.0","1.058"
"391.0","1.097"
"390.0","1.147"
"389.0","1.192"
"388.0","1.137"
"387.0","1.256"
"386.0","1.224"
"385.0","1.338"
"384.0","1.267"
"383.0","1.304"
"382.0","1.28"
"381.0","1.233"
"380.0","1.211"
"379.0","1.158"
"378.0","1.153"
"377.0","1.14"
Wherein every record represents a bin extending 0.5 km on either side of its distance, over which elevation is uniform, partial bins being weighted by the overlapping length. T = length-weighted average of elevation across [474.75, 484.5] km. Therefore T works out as 1.02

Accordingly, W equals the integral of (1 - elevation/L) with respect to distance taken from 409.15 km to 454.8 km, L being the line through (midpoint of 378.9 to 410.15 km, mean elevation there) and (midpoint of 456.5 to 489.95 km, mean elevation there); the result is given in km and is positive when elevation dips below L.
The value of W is 0.9 km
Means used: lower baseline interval 1.1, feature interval 1.03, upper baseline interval 0.996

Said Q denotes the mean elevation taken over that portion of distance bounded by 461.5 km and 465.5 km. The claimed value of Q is 0.985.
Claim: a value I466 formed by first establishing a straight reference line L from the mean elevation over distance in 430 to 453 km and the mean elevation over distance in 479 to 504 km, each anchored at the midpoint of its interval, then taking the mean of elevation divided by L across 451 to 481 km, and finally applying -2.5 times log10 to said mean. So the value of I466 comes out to 0.019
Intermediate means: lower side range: 1.02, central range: 0.995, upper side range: 1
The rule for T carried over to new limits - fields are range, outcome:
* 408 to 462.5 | 1.03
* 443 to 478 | 0.996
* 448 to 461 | 0.994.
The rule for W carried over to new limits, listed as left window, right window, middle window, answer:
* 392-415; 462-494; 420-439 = -0.46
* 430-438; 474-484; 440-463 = 0.91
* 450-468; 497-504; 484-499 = 0.01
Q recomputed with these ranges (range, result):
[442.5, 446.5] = 1.02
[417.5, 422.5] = 1.05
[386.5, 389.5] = 1.2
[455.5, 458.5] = 1.01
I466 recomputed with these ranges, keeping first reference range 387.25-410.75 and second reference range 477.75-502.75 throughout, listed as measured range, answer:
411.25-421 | -0.007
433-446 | 0.001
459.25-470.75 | 0.033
